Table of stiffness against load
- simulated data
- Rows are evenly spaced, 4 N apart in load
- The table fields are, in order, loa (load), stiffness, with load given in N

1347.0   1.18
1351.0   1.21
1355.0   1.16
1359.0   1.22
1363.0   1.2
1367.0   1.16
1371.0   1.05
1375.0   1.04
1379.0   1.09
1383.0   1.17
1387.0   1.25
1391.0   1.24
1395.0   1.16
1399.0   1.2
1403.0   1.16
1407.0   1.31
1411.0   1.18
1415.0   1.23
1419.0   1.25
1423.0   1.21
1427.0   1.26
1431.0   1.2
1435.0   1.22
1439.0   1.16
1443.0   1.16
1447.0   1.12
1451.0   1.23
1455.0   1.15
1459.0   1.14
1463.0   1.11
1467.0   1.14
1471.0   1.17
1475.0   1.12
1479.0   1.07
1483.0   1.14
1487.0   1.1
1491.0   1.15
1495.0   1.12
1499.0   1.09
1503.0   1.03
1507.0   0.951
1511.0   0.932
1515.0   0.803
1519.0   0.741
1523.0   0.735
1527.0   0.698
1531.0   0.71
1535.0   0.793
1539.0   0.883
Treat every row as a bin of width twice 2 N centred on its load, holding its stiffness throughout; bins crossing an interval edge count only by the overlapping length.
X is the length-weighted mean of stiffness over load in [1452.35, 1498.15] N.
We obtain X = 1.13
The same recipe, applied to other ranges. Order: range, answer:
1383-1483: 1.18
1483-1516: 1.04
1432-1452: 1.18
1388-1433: 1.22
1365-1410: 1.17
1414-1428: 1.24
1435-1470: 1.16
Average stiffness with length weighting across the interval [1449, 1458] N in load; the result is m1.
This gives 1.18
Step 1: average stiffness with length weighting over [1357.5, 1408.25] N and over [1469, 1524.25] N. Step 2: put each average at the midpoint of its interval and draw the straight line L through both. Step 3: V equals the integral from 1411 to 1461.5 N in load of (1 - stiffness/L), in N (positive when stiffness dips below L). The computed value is -4.4 N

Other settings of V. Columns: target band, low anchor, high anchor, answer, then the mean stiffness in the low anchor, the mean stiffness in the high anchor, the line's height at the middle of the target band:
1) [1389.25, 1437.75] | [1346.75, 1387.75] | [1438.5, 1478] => -2.82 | 1.15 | 1.15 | 1.15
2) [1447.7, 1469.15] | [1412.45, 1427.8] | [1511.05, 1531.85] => -2.00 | 1.23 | 0.757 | 1.05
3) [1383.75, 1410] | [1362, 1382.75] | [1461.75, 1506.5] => -2.55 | 1.11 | 1.11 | 1.11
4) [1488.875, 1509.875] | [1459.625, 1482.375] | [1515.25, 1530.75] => -3.51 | 1.12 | 0.732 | 0.91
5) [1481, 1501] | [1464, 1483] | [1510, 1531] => -2.60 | 1.13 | 0.768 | 0.992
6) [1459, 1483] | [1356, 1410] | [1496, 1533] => -3.99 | 1.17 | 0.862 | 0.965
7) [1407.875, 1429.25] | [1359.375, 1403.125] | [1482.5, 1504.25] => -1.67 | 1.16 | 1.11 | 1.14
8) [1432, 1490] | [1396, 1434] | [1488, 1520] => -2.44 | 1.22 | 0.988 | 1.1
